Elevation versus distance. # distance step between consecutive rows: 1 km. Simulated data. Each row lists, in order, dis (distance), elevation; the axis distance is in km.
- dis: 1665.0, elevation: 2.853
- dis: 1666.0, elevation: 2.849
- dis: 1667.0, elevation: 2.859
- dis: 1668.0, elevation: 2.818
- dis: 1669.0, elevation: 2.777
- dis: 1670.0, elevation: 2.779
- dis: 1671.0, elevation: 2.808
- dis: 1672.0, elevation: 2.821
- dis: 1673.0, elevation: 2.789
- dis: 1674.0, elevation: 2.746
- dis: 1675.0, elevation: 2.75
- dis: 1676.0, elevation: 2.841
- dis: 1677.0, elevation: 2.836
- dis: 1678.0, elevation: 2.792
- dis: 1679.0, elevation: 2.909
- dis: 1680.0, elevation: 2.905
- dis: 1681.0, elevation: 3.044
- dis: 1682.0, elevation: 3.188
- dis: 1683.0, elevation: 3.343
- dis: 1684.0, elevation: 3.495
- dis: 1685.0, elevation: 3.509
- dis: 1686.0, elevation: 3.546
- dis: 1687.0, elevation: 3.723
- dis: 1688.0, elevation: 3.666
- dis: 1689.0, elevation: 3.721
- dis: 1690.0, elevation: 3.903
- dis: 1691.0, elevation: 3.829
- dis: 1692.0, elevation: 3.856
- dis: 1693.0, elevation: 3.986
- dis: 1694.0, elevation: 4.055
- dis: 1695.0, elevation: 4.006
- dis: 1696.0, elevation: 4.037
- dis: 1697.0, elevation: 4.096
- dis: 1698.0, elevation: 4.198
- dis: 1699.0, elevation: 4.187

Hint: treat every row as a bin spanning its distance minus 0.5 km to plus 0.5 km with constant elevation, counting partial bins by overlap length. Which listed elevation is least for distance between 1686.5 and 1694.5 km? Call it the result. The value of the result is 3.666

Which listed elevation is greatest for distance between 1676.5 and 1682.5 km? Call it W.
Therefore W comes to 3.188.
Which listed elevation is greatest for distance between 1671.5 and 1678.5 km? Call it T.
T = 2.841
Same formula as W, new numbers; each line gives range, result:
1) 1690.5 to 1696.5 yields 4.055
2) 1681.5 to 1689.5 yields 3.723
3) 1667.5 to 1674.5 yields 2.821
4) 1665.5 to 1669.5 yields 2.859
